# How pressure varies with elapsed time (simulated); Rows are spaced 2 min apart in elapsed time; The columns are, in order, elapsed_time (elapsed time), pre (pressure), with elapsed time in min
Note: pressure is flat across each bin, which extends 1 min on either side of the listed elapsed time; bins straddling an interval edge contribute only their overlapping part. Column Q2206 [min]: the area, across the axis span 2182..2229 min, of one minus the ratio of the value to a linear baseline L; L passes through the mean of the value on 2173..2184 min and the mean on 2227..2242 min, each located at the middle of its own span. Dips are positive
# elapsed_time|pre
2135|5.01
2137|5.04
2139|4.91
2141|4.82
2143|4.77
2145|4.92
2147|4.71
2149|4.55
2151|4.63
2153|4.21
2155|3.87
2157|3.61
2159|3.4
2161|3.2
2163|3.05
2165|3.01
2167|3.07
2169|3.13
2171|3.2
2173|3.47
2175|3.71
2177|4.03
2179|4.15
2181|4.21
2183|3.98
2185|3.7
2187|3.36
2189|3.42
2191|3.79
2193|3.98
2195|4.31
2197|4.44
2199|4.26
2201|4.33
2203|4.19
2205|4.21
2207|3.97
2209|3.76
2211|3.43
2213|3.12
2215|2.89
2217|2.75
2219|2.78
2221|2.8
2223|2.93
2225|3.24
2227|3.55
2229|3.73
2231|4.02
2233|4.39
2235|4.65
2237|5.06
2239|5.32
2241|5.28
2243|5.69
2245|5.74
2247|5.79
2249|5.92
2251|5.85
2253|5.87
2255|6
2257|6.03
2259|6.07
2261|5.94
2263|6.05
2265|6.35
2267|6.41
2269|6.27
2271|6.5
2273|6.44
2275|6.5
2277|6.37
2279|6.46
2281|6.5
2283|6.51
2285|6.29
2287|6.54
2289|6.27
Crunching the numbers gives 6.9 min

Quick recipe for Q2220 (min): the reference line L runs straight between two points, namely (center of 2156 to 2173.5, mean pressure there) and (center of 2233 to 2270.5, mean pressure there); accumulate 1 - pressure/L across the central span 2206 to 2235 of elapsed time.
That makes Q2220 8.54 min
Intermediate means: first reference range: 3.23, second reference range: 5.77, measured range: 3.43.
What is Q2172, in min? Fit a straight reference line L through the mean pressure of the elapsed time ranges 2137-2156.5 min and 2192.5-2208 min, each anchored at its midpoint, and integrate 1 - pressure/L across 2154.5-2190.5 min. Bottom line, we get 7.2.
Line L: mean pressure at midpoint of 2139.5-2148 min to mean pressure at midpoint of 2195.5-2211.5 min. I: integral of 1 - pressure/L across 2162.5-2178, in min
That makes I 4.0 min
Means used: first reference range 4.81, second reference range 4.1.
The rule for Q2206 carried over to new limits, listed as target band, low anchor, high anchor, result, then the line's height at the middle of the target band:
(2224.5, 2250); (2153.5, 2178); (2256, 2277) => 3.0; 5.43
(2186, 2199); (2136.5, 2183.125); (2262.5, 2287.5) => 2.1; 4.66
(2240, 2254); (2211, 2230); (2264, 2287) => -3.1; 4.7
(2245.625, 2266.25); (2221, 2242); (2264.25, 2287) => -2.3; 5.41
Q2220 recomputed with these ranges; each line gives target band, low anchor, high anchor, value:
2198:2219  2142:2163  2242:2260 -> 6.0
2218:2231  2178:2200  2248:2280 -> 4.6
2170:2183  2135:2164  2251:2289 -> 2.5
